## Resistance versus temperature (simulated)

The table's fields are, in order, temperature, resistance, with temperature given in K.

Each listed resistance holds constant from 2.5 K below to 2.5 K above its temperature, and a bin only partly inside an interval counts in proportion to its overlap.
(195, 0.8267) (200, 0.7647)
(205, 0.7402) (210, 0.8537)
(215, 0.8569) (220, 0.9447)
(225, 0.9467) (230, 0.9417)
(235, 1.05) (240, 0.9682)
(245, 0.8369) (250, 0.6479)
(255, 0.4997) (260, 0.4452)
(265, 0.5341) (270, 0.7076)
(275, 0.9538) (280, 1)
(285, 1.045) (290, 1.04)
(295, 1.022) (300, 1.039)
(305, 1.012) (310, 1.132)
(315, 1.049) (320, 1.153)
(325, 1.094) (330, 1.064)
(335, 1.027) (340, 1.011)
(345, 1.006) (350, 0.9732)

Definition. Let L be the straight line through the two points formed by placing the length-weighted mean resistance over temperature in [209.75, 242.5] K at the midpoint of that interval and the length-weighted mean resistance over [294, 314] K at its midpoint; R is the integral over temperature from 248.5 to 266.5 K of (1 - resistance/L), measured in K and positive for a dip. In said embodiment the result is 8.4 K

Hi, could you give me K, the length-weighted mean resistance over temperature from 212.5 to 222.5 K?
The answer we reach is 0.901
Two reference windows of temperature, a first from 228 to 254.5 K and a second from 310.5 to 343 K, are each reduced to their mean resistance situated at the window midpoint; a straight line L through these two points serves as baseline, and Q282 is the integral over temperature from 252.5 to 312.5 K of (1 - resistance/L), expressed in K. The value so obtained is 6.2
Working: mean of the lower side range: 0.859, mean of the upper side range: 1.07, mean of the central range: 0.869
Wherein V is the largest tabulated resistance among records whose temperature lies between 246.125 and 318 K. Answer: 1.132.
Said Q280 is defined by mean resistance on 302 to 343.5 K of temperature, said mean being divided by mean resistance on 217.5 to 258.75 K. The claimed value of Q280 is 1.27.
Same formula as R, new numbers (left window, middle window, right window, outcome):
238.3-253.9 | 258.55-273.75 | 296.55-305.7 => 4.7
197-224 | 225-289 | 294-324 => 8.9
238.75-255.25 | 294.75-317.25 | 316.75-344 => -1.8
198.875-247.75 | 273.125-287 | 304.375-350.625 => -0.3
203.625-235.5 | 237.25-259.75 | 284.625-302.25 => 5.6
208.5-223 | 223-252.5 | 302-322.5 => 1.1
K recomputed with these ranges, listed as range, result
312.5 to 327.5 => 1.1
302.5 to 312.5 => 1.07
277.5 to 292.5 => 1.03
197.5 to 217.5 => 0.804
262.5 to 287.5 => 0.848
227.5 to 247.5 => 0.949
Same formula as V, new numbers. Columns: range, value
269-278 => 0.9538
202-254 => 1.05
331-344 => 1.027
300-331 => 1.153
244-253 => 0.8369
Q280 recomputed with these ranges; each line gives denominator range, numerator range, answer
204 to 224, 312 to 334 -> 1.26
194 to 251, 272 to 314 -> 1.18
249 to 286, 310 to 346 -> 1.48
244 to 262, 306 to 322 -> 1.86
